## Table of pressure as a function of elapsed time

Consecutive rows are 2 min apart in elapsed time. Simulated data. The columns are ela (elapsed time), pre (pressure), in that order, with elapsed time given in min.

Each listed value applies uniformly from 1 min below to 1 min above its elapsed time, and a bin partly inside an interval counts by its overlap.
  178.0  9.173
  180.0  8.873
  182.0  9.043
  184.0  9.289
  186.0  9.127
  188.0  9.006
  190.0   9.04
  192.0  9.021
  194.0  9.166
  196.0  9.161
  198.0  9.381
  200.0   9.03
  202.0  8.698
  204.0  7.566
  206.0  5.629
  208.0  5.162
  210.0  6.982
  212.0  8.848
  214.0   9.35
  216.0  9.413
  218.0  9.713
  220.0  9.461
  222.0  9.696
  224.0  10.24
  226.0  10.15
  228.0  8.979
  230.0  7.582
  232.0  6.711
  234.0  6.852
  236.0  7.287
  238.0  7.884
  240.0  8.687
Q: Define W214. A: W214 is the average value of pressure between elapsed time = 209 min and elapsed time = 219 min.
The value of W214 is 8.86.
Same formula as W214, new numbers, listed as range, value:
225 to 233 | 8.36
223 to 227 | 10.2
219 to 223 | 9.58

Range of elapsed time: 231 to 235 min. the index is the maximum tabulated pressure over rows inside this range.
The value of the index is 6.852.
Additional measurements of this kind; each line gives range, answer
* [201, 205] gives 8.698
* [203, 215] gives 9.35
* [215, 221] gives 9.713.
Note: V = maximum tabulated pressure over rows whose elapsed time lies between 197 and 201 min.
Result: 9.381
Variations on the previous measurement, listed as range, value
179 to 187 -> 9.289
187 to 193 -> 9.04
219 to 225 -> 10.24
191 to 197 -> 9.166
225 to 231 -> 10.15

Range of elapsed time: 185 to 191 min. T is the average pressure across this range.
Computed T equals 9.06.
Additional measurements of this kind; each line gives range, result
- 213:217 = 9.38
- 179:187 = 9.08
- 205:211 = 5.92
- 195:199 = 9.27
